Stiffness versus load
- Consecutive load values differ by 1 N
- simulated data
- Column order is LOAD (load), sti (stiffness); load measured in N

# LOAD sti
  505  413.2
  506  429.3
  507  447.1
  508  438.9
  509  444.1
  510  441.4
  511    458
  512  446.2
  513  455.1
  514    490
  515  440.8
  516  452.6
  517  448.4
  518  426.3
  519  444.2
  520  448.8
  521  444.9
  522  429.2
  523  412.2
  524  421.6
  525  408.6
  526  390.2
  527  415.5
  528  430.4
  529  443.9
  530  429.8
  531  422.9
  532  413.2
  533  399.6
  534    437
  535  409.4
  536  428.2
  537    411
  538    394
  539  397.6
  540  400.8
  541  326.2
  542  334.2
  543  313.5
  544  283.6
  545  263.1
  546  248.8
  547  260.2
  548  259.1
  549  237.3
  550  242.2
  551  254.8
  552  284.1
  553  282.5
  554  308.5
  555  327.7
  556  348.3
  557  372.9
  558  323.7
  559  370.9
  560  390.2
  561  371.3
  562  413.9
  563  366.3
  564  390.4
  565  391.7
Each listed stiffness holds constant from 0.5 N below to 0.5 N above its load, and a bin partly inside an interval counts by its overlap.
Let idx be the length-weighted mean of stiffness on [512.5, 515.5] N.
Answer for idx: 462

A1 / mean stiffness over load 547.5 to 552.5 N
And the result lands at 256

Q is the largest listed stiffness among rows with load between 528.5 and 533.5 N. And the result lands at 443.9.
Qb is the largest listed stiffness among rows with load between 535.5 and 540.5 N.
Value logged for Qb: 428.2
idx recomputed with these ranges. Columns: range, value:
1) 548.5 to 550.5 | 240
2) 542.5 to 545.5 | 287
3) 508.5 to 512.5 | 447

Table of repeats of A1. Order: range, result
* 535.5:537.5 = 420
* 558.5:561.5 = 377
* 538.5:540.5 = 399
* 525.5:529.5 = 420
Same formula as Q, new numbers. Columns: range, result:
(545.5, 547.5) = 260.2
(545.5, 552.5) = 284.1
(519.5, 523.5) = 448.8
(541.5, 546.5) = 334.2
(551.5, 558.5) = 372.9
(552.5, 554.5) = 308.5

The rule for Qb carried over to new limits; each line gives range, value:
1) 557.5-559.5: 370.9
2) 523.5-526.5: 421.6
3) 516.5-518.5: 448.4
